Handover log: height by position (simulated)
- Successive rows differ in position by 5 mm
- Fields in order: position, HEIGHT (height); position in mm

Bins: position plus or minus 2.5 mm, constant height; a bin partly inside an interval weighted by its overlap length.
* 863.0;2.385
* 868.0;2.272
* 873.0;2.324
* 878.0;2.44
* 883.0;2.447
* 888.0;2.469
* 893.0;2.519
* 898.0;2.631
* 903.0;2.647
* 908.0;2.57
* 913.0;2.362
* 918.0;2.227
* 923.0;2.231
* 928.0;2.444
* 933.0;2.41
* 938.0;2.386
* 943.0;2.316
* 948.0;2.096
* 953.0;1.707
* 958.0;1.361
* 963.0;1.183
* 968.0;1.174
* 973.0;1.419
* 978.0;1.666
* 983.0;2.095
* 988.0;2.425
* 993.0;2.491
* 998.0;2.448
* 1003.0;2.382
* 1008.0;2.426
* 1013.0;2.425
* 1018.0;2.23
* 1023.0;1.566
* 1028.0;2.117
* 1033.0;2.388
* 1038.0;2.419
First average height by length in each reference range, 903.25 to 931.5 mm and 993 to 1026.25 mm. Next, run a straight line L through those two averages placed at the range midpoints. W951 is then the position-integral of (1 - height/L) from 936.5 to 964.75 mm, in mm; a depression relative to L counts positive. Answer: 6.1 mm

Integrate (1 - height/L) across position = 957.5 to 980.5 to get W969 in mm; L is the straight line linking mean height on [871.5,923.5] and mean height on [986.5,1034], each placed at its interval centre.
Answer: 9.7 mm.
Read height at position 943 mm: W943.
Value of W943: 2.316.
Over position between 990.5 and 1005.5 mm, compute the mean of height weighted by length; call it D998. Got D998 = 2.44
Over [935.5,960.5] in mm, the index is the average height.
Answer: 1.97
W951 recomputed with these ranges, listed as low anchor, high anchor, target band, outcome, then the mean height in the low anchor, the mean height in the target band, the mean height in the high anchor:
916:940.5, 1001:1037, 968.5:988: 4.4 mm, 2.34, 1.76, 2.23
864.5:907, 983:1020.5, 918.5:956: 3.3 mm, 2.47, 2.22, 2.38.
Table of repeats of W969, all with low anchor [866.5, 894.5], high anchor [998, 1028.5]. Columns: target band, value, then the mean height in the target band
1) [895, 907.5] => -1.3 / 2.62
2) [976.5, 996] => 0.5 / 2.2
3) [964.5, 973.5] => 4.0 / 1.26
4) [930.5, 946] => -0.2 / 2.36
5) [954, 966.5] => 5.3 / 1.32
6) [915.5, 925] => 0.5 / 2.23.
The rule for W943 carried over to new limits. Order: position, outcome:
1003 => 2.382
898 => 2.631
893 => 2.519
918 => 2.227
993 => 2.491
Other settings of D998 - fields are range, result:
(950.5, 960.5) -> 1.53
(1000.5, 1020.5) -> 2.37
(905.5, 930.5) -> 2.37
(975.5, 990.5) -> 2.06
